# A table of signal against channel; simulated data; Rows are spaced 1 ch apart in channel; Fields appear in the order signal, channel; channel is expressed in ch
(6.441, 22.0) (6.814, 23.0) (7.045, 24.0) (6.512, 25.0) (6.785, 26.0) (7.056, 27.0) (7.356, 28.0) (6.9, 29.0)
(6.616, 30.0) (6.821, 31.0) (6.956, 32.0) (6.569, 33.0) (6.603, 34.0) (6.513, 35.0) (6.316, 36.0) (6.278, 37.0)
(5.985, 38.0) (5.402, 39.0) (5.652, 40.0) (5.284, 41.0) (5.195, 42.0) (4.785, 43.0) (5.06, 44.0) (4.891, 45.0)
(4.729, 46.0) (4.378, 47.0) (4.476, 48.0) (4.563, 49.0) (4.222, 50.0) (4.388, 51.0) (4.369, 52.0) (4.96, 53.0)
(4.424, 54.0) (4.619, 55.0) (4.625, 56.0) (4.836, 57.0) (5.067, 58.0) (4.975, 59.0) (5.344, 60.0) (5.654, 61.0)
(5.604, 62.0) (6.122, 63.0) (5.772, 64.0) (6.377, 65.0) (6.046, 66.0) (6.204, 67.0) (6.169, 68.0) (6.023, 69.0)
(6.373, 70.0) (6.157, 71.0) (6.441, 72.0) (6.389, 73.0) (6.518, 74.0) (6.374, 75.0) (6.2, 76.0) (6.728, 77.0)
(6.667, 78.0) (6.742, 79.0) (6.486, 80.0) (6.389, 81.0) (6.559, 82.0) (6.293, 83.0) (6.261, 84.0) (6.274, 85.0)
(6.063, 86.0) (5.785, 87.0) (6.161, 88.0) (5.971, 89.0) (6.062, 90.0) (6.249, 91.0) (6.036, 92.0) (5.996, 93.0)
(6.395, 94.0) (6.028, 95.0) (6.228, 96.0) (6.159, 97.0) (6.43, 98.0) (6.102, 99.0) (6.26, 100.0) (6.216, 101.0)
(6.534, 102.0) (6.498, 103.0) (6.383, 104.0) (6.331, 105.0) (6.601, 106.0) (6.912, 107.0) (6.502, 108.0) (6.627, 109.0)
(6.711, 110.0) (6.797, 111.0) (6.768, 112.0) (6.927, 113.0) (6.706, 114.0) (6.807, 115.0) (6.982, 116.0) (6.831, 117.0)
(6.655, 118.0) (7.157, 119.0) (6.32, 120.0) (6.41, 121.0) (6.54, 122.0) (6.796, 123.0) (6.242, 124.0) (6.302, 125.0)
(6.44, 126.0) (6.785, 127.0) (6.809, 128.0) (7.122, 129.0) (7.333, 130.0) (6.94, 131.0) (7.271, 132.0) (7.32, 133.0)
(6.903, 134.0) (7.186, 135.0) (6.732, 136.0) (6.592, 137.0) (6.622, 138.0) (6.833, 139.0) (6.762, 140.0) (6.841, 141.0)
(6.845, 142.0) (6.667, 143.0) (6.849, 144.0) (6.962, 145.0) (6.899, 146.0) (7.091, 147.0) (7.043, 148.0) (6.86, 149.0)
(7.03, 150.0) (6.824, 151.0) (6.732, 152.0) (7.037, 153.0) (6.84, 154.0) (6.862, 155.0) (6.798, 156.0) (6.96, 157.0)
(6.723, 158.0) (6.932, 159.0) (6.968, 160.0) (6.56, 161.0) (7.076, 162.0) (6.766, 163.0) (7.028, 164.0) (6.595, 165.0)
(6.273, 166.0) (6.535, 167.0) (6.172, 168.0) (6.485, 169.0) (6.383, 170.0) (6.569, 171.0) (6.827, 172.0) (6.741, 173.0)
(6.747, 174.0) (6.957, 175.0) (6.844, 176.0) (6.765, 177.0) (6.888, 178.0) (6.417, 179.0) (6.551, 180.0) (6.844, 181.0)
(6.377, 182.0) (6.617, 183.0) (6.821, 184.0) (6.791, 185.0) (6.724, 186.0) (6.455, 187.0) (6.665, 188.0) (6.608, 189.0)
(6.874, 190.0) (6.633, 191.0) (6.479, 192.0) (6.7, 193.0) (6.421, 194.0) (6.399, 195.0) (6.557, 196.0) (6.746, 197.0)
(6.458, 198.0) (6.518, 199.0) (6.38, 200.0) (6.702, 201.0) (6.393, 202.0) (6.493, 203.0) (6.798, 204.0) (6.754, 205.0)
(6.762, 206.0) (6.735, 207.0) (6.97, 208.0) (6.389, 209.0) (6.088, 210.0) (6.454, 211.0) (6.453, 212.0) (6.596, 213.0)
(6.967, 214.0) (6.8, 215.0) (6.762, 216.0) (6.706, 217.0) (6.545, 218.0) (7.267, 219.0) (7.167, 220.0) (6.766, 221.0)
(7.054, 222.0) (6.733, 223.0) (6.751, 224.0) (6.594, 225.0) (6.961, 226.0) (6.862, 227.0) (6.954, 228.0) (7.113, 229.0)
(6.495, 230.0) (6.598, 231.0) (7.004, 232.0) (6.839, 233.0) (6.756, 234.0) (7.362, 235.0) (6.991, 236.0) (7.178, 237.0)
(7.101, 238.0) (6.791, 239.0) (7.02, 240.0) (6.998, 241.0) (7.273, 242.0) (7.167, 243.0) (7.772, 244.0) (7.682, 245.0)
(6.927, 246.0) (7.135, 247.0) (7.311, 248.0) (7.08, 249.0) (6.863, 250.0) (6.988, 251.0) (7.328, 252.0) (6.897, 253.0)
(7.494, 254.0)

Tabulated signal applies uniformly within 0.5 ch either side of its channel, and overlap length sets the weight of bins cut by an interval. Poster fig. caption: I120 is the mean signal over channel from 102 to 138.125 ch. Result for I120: 6.74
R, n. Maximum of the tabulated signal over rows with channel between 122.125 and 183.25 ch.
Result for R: 7.333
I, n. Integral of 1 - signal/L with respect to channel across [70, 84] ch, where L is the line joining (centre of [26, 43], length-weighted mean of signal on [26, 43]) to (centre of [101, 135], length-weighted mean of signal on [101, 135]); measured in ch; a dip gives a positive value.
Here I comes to 0.2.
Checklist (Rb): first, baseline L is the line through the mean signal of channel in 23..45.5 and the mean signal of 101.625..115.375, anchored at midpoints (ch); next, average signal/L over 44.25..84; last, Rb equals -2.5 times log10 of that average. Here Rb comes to 0.14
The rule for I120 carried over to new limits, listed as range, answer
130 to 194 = 6.77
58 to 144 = 6.45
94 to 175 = 6.71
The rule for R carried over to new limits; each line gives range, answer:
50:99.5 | 6.742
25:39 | 7.356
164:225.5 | 7.267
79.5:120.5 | 7.157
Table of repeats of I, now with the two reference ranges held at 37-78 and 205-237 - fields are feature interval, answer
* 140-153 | -1.47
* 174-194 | -0.58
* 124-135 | -1.55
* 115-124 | -1.09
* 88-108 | -1.71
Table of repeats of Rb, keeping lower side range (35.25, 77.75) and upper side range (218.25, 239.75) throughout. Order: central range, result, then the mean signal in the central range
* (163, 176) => -0.03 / 6.62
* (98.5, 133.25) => -0.12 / 6.68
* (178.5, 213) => 0.01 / 6.59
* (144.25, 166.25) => -0.09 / 6.86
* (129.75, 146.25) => -0.12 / 6.91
